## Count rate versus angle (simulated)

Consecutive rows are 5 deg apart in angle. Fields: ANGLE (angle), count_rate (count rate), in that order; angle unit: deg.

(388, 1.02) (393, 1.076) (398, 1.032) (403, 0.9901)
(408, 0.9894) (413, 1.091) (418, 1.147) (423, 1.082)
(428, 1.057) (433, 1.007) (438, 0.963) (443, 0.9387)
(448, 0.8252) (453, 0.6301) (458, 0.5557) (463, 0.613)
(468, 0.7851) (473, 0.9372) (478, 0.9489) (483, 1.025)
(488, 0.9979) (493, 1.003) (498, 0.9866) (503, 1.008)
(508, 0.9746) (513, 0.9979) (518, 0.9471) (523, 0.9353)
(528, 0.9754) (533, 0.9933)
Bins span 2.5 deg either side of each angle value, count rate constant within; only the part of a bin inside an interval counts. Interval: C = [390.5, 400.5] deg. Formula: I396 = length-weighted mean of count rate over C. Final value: 1.05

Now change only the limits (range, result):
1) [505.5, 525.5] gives 0.964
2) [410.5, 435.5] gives 1.08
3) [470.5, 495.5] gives 0.982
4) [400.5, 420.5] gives 1.05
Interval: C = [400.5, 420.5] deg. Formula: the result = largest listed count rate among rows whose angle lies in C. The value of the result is 1.147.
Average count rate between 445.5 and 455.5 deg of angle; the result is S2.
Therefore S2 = 0.728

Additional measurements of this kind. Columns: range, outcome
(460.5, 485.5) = 0.862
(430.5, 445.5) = 0.97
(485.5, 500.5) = 0.996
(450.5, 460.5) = 0.593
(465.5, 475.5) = 0.861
